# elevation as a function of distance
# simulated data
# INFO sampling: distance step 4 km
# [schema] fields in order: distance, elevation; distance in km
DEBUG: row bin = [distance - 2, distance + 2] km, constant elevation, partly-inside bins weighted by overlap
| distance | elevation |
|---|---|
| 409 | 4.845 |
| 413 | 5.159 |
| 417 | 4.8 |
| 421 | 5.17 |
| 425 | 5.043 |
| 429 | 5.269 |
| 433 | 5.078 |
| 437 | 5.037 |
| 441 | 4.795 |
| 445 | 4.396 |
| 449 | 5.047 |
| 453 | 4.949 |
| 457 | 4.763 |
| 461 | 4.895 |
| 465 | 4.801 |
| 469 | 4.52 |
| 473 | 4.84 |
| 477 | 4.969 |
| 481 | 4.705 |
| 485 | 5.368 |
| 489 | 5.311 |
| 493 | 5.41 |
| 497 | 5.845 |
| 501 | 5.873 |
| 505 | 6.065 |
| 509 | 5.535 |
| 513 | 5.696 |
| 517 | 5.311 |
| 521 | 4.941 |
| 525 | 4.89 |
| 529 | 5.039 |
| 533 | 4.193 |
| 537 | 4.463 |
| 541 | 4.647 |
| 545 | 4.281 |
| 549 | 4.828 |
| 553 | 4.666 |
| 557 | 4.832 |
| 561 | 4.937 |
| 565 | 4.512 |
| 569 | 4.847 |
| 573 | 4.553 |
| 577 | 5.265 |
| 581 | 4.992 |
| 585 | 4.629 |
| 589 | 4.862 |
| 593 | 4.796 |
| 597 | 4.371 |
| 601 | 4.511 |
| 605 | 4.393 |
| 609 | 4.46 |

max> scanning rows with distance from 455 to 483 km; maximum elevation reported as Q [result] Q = 4.969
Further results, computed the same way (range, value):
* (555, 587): 5.265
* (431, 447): 5.078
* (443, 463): 5.047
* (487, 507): 6.065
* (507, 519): 5.696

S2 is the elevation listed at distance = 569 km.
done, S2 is 4.847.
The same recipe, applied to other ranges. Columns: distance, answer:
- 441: 4.795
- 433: 5.078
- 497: 5.845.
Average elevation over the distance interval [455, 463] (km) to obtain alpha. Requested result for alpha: 4.83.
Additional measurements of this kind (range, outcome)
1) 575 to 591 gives 4.94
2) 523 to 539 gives 4.65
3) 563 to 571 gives 4.68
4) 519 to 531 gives 4.96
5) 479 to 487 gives 5.04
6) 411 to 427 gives 5.04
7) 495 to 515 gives 5.8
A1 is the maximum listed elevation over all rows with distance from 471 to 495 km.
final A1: 5.41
